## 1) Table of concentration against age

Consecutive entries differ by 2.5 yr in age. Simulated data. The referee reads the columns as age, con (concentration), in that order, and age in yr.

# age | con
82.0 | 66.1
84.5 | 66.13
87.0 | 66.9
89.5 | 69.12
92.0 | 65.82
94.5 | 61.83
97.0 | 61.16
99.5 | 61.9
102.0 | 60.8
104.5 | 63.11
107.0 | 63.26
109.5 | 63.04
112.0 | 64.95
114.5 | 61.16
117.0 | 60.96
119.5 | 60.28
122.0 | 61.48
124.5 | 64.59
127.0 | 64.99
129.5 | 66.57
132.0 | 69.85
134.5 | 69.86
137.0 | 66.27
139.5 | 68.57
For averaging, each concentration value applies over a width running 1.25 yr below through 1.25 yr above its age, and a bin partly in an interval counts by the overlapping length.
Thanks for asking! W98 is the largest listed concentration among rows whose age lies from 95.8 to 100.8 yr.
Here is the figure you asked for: 61.9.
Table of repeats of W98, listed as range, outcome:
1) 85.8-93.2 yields 69.12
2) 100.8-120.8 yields 64.95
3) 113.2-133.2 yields 69.85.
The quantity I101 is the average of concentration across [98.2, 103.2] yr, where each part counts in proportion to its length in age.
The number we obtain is 61.4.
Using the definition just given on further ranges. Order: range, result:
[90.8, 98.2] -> 62.9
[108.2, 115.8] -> 63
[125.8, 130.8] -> 65.8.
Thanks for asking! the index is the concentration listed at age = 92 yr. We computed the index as 65.82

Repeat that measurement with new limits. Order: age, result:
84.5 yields 66.13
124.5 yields 64.59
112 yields 64.95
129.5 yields 66.57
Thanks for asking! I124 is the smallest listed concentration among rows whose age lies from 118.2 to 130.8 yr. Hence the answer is 60.28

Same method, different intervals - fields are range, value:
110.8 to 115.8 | 61.16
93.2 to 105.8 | 60.8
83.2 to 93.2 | 65.82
